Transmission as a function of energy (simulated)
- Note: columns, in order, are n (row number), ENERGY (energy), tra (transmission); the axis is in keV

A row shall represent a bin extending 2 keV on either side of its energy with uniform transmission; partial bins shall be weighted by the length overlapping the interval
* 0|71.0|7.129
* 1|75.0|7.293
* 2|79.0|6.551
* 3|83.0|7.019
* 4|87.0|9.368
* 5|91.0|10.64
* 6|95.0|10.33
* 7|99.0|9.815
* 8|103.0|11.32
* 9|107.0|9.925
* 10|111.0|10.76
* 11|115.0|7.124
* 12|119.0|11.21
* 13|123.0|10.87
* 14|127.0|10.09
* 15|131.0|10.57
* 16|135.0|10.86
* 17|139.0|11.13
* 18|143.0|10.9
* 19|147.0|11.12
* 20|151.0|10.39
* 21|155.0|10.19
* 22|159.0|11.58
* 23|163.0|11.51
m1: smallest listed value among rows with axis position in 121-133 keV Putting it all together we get 10.09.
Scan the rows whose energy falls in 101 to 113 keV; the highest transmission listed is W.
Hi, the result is 11.32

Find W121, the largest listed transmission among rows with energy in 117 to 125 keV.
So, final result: 11.21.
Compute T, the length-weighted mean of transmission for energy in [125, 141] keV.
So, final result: 10.7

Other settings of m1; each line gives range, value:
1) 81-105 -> 7.019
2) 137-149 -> 10.9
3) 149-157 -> 10.19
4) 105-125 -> 7.124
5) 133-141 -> 10.86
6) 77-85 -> 6.551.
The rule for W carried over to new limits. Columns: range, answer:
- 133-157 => 11.13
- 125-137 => 10.86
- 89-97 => 10.64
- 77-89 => 9.368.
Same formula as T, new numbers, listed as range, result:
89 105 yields 10.5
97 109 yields 10.4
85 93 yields 10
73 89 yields 7.56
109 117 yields 8.94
